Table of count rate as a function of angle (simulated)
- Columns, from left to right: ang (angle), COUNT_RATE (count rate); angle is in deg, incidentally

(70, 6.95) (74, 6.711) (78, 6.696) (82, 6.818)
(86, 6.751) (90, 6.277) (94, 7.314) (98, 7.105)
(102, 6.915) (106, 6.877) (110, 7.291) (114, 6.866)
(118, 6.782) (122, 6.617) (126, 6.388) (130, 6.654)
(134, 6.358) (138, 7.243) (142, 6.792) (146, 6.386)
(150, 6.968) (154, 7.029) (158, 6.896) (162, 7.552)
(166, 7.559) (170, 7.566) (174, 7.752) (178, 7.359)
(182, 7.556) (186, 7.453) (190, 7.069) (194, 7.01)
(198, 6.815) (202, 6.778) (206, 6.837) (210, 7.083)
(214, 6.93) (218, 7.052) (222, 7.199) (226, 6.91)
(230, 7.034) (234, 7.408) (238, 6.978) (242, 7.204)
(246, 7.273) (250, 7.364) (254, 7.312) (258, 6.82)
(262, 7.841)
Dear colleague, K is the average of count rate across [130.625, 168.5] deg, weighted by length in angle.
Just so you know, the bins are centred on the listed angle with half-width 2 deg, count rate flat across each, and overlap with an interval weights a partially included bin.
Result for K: 6.97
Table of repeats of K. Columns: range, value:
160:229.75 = 7.2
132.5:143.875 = 6.82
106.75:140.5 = 6.78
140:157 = 6.8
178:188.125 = 7.47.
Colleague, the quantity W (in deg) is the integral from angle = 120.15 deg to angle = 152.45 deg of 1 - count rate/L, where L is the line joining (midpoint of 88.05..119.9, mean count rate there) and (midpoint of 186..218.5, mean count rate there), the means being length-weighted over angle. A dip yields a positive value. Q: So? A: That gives 1.2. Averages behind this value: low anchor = 6.93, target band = 6.68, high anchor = 6.97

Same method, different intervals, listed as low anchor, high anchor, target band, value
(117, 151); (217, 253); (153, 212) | -2.70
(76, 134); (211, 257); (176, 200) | -0.66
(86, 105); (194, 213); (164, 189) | -2.28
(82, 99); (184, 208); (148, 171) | -1.02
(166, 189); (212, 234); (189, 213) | 1.17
